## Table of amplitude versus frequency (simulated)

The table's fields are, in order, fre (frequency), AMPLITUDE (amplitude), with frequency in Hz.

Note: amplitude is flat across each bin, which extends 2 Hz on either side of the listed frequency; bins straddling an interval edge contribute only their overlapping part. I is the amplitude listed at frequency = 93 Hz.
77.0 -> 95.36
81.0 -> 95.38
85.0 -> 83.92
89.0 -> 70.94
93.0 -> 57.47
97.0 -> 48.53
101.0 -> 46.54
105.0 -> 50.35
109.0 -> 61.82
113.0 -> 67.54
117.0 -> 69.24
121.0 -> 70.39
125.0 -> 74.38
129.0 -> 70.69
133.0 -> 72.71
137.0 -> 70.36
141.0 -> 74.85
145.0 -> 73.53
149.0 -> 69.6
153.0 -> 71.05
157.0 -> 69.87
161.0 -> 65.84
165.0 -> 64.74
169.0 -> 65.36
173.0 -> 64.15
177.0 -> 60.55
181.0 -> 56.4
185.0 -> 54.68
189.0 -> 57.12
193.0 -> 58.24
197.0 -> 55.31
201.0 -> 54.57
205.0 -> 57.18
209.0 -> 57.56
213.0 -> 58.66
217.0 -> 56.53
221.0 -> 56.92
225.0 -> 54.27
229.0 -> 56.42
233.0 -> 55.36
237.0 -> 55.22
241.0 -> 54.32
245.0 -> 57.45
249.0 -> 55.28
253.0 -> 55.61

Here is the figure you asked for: 57.47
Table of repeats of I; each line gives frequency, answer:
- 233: 55.36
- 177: 60.55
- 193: 58.24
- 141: 74.85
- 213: 58.66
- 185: 54.68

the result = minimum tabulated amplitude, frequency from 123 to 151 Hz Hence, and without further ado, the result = 69.6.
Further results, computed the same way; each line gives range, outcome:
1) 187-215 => 54.57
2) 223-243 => 54.27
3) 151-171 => 64.74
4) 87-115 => 46.54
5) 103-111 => 50.35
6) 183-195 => 54.68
